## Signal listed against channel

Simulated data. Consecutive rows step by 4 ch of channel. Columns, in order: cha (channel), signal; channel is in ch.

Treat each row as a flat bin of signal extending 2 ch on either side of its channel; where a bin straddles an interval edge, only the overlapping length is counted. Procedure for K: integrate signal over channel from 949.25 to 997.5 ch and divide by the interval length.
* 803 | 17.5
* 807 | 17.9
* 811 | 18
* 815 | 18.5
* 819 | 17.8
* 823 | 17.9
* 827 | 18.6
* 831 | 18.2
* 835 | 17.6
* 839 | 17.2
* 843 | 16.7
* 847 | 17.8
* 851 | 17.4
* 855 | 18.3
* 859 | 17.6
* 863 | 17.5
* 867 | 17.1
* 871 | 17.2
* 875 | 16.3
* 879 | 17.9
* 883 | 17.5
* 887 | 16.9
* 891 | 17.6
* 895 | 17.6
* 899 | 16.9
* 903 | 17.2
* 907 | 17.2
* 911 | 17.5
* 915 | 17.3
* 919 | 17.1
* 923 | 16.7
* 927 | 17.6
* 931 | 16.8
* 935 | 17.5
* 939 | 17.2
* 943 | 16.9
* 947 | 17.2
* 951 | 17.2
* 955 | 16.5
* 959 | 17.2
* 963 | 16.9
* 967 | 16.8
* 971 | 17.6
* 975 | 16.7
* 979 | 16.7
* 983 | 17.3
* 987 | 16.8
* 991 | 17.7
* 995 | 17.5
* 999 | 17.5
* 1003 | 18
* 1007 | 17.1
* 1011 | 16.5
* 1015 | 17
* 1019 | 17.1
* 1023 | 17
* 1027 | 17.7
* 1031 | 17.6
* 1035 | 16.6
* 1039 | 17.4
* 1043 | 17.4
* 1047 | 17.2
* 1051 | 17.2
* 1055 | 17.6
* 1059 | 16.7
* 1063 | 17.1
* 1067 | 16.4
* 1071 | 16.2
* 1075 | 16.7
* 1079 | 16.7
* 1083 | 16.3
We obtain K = 17.1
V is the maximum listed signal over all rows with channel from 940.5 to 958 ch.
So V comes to 17.2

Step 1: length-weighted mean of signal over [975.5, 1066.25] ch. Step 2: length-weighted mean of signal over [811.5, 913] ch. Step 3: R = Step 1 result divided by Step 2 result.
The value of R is 0.98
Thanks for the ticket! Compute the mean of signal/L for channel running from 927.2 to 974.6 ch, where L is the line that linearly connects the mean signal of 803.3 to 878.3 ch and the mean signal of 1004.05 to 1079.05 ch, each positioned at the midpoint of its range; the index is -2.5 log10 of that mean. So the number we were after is 0.01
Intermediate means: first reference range 17.6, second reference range 17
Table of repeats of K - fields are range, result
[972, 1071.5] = 17.1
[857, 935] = 17.2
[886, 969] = 17.1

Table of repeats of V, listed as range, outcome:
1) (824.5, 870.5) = 18.6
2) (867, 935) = 17.9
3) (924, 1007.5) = 18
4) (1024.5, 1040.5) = 17.7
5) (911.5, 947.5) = 17.6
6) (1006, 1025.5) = 17.1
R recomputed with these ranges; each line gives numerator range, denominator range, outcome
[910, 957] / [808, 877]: 0.97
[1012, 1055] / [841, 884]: 0.99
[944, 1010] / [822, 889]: 0.98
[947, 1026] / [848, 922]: 0.99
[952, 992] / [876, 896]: 0.98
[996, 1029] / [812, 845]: 0.97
